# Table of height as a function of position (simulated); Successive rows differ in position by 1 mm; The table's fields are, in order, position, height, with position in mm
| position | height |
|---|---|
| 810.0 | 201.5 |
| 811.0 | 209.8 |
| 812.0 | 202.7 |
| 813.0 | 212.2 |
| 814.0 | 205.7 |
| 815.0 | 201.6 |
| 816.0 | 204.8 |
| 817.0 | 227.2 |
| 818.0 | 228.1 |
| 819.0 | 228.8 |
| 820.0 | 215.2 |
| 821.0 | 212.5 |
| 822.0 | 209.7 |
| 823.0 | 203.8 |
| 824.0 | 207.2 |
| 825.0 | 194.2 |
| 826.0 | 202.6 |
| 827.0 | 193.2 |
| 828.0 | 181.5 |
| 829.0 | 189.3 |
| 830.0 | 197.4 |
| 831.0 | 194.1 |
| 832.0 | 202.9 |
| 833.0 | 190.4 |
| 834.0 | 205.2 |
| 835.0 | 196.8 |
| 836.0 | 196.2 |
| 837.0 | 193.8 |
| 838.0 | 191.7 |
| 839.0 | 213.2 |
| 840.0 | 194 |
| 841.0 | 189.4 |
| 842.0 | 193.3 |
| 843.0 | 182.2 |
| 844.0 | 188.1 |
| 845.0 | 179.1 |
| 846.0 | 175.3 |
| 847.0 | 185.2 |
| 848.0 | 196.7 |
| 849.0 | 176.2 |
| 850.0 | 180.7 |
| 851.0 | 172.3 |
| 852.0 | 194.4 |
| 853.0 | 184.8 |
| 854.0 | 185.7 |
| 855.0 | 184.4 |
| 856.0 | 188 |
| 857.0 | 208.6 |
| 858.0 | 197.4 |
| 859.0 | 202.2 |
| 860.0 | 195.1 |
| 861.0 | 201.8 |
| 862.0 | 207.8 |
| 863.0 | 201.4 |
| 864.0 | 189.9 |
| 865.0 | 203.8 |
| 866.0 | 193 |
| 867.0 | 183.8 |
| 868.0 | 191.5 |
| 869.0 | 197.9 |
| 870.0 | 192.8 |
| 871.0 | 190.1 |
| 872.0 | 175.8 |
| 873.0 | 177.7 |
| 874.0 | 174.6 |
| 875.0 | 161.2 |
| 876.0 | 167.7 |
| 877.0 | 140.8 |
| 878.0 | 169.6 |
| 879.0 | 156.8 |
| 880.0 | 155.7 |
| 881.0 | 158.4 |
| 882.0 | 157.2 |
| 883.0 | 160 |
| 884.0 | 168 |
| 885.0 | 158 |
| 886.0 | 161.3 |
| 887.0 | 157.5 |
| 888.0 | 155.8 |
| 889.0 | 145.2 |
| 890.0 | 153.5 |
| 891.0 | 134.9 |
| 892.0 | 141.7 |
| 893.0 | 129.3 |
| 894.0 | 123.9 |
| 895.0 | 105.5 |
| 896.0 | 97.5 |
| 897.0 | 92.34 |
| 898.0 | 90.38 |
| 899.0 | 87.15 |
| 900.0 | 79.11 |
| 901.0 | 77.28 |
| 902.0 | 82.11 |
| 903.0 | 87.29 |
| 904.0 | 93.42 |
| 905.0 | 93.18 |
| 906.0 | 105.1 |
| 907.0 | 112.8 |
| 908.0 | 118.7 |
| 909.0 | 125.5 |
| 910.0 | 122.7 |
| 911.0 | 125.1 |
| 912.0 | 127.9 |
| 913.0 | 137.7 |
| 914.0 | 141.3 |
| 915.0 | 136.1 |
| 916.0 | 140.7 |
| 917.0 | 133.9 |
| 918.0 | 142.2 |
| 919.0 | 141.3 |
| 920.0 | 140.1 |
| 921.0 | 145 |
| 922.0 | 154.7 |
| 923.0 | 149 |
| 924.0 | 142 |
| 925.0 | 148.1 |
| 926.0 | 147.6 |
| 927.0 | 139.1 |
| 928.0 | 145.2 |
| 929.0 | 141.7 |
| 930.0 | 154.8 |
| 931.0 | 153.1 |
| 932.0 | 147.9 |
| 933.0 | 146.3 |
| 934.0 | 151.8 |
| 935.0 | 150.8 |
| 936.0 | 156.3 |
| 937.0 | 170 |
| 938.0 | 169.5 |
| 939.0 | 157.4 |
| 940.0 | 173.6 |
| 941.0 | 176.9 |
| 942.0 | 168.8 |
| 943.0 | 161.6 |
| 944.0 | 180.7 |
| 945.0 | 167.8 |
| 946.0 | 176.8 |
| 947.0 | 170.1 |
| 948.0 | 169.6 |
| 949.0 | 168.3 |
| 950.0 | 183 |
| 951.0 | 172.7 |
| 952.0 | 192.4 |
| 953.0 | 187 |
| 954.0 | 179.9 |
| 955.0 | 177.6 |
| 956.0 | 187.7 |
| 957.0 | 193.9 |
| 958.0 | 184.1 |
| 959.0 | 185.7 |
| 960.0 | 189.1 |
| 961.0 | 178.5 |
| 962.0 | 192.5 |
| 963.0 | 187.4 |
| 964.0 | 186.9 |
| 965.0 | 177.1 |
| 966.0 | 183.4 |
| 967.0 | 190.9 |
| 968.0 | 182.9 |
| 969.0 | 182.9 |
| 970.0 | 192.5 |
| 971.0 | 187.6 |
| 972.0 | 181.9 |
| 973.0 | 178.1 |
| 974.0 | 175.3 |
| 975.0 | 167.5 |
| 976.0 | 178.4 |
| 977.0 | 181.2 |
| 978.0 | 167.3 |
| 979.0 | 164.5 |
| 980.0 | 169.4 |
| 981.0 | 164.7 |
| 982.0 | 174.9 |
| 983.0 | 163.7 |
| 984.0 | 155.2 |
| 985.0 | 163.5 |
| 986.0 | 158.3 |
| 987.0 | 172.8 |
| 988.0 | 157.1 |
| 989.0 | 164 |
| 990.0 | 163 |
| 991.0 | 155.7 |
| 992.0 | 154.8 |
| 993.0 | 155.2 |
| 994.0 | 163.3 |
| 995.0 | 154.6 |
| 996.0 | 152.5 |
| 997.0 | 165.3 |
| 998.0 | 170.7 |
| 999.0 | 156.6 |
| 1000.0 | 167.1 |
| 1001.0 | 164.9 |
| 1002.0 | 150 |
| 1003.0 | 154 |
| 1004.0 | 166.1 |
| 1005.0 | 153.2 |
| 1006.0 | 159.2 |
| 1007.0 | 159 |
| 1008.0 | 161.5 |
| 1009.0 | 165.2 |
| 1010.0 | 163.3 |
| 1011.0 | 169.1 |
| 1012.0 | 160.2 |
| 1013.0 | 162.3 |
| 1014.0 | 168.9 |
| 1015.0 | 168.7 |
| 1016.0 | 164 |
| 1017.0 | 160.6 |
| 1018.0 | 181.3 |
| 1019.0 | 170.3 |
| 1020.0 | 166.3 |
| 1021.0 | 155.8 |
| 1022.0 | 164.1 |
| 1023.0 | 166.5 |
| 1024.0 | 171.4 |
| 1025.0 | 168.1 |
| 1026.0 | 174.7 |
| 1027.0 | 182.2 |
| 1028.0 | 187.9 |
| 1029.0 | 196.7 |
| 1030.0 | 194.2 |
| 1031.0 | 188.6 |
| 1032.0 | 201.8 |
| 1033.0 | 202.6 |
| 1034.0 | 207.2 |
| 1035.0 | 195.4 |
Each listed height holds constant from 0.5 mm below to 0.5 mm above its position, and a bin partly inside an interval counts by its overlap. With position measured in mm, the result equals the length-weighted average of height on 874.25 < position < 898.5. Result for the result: 144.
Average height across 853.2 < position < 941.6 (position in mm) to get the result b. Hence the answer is 151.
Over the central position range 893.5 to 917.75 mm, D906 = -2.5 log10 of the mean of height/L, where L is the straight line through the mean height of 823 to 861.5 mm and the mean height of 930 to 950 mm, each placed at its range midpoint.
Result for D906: 0.50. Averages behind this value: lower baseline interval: 192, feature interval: 110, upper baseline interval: 164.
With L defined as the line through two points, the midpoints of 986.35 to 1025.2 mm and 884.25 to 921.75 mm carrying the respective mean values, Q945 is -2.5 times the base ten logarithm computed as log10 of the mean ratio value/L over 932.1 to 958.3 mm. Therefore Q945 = -0.22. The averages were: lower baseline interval 123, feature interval 172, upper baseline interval 163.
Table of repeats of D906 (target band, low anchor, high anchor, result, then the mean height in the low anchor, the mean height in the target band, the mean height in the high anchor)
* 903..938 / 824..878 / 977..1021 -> 0.274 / 190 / 137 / 163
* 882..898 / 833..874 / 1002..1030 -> 0.324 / 191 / 138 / 168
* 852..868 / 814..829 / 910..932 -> -0.076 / 207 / 195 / 142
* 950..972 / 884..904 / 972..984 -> -0.155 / 120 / 185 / 171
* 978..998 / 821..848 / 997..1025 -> 0.038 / 195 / 162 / 164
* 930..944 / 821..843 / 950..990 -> 0.136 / 197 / 161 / 178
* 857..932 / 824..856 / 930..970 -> 0.234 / 191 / 148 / 175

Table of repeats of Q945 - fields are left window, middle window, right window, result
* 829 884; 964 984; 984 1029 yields -0.05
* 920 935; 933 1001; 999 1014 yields -0.12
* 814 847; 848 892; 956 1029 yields 0.09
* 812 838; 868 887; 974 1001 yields 0.14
